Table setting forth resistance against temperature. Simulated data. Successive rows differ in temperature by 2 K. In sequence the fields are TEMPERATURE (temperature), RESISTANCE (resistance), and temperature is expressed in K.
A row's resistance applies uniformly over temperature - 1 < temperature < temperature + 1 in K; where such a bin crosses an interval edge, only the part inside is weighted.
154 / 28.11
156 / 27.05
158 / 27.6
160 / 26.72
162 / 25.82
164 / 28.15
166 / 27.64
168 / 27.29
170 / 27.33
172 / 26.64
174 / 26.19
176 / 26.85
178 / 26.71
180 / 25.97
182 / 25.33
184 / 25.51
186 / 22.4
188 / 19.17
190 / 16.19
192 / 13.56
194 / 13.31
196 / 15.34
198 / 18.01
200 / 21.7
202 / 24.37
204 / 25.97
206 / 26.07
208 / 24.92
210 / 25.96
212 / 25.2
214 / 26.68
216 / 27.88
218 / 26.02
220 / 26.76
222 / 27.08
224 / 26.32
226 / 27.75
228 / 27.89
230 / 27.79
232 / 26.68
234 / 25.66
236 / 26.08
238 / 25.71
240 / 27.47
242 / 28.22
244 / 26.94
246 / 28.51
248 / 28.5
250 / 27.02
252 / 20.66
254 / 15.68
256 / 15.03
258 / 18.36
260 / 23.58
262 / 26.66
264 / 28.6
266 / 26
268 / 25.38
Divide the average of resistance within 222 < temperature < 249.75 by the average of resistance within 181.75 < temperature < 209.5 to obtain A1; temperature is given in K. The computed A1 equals 1.31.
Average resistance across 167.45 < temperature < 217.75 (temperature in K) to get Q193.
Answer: 23.4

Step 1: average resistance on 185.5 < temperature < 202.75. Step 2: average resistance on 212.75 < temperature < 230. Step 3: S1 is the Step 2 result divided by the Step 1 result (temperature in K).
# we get 1.50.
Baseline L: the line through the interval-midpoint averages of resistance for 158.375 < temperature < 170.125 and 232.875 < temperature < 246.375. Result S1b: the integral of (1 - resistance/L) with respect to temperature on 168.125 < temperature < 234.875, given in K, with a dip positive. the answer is 6.8 K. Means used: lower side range 27.2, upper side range 26.9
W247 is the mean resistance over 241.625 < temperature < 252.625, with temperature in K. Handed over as 26.8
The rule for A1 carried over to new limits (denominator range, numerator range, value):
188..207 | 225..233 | 1.42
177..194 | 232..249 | 1.27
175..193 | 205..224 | 1.17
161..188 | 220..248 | 1.04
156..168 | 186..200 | 0.62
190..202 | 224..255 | 1.53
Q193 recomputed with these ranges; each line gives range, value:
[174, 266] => 24.2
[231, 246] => 26.8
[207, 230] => 26.6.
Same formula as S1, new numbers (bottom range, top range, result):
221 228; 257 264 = 0.87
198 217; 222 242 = 1.07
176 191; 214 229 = 1.16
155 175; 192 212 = 0.80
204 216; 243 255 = 0.95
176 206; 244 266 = 1.10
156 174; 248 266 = 0.83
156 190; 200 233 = 1.02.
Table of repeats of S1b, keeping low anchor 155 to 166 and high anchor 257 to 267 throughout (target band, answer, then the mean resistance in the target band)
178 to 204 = 5.75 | 20.6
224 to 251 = -2.12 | 27.2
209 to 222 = -0.35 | 26.5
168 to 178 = 0.00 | 26.8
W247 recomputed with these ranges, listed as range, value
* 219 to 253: 26.8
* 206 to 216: 25.9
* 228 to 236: 26.8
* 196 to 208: 22.7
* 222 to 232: 27.3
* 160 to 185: 26.6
